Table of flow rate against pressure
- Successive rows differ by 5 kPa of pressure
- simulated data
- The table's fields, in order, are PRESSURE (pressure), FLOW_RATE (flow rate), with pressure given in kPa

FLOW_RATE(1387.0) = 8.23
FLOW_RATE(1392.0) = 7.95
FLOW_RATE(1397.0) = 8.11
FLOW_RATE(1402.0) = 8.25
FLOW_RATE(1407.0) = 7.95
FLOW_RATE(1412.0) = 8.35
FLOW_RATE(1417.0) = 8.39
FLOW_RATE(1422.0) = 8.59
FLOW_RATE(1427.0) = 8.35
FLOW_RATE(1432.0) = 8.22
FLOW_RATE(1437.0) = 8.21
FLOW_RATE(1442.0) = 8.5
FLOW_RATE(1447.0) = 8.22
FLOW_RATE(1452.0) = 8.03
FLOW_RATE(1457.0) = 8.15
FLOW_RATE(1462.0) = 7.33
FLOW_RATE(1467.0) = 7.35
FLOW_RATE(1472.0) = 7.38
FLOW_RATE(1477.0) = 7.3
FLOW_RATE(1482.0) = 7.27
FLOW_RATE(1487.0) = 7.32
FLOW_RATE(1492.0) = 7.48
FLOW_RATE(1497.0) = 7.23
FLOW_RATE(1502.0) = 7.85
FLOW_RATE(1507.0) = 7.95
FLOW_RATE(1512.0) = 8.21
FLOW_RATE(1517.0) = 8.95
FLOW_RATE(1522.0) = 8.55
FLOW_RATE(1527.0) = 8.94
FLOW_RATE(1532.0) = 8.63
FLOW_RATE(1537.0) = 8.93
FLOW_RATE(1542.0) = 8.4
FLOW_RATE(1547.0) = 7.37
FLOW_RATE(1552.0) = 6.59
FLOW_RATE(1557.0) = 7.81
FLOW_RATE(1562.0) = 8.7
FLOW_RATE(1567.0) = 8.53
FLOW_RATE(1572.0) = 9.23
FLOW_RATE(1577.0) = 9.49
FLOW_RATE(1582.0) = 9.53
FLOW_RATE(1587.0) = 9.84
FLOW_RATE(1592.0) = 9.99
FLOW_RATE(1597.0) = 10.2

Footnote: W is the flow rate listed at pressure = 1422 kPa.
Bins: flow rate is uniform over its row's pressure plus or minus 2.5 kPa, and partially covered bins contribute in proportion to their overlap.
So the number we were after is 8.59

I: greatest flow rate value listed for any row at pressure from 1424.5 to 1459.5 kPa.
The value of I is 8.5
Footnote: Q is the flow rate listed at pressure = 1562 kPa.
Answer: 8.7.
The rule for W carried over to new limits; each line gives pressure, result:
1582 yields 9.53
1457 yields 8.15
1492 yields 7.48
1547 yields 7.37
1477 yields 7.3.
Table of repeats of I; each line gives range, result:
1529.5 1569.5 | 8.93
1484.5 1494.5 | 7.48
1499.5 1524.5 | 8.95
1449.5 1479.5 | 8.15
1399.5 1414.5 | 8.35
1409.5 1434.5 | 8.59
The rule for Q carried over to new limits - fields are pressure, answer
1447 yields 8.22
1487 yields 7.32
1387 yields 8.23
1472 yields 7.38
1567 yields 8.53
